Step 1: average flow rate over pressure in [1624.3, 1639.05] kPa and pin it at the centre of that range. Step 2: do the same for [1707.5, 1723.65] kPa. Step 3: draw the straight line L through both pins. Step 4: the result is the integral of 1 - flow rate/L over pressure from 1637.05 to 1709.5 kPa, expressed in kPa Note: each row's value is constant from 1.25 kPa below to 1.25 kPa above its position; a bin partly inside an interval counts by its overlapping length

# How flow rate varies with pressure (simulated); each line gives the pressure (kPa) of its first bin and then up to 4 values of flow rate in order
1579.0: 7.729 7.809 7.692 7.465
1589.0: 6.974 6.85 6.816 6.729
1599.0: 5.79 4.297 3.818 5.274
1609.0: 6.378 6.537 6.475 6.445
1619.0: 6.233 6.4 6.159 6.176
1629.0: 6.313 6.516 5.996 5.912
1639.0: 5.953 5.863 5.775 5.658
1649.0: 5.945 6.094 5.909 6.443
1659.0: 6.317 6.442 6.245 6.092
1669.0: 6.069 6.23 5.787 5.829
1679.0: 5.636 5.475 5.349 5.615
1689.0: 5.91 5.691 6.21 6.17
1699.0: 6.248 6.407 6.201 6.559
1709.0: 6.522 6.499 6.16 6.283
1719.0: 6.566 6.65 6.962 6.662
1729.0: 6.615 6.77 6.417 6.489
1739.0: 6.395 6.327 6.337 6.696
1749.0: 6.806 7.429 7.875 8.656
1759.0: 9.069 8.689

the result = 3.46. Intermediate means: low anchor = 6.16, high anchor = 6.48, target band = 6.02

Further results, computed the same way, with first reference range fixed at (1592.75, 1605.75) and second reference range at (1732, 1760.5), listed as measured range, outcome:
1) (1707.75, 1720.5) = 0.69 kPa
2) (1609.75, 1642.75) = -2.57 kPa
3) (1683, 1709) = 2.02 kPa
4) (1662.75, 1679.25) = 0.75 kPa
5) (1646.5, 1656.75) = 0.11 kPa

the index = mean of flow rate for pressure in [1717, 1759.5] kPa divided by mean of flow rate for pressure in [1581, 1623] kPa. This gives 1.1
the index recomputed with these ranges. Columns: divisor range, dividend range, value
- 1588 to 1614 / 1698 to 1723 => 1.08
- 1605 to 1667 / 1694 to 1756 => 1.08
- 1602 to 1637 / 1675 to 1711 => 1.00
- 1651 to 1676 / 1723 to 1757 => 1.11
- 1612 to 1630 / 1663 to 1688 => 0.92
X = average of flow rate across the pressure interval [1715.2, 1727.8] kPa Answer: 6.62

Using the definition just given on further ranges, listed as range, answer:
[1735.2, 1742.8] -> 6.4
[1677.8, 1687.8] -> 5.52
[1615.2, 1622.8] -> 6.36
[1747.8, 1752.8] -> 7.13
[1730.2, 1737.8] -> 6.56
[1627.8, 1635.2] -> 6.28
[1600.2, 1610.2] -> 4.94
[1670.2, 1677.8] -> 5.95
